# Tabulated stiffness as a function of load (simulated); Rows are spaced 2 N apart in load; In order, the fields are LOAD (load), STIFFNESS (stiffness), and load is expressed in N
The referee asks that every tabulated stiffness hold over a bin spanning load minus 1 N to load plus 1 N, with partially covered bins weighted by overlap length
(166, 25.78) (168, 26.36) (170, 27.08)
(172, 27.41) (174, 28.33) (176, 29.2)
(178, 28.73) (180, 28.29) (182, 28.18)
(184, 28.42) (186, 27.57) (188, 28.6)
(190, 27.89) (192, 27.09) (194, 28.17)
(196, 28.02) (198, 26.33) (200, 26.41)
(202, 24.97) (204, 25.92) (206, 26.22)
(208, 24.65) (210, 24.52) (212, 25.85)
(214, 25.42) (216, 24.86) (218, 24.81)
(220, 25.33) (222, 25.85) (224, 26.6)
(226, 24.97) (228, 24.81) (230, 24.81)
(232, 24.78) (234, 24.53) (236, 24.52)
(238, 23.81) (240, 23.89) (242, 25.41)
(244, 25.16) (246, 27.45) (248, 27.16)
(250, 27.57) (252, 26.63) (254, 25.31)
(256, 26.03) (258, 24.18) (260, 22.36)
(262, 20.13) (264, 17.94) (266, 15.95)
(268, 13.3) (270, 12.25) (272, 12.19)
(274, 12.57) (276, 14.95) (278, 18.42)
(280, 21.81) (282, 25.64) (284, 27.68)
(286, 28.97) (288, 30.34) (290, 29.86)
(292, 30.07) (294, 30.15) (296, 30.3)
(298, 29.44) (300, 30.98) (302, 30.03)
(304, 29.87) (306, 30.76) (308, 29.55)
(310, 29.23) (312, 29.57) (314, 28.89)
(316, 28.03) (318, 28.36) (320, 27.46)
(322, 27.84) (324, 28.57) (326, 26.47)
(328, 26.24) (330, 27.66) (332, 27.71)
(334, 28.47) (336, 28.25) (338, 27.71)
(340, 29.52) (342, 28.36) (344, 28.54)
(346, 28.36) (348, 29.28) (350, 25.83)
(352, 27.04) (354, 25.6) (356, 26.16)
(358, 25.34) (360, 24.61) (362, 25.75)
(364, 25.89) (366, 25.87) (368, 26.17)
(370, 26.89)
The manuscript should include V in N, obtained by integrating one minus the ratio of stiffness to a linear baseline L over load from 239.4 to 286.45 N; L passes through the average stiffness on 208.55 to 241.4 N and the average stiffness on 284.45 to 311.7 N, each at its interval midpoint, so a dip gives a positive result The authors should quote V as 9.8 N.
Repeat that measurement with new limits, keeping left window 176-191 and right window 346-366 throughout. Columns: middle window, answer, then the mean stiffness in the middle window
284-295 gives -1.1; 29.7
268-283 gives 5.8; 16.6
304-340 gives -2.3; 28.4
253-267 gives 2.9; 21.7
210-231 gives 1.9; 25.3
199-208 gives 0.7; 25.7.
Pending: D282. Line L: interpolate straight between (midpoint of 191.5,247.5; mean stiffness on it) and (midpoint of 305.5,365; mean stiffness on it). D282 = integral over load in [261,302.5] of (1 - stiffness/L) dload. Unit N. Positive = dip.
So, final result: 5.9 N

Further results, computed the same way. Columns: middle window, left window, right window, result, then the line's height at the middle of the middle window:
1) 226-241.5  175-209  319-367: 1.6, 27.3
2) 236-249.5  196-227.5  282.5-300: 0.8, 27.1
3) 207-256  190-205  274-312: 2.9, 27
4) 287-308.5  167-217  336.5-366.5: -2.5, 27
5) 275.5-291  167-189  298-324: 2.1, 29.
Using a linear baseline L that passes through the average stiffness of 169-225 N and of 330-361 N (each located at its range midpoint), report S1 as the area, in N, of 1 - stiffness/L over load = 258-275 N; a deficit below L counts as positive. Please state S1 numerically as 6.8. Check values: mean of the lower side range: 26.8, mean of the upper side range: 27.4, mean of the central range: 16.3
